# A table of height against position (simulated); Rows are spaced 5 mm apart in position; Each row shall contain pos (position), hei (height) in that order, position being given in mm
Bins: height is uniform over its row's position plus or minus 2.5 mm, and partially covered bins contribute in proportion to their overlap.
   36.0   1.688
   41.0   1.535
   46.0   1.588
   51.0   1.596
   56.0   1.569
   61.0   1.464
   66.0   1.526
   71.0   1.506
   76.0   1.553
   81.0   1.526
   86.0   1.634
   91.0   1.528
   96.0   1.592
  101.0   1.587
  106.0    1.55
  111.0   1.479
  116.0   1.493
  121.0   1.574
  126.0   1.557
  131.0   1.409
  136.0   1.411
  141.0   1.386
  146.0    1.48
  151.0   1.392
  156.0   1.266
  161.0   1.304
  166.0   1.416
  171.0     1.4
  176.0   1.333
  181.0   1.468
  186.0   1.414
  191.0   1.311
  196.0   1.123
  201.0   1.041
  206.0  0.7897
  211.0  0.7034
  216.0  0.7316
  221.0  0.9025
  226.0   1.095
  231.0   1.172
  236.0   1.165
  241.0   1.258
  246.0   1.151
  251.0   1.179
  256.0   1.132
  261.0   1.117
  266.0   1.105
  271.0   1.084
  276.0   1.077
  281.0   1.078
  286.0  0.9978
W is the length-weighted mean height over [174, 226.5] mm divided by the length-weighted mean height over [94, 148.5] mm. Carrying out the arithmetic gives 0.72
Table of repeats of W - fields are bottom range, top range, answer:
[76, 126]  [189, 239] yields 0.65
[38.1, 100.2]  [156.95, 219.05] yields 0.75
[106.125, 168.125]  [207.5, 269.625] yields 0.74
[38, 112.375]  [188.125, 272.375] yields 0.69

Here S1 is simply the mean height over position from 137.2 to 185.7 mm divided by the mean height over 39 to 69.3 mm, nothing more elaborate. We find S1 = 0.90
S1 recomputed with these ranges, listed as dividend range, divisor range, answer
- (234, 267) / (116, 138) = 0.78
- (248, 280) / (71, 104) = 0.71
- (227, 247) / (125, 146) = 0.82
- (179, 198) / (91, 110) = 0.85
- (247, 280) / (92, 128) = 0.72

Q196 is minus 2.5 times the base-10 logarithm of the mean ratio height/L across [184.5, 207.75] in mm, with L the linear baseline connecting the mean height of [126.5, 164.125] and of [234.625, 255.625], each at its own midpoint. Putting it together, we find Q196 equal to 0.14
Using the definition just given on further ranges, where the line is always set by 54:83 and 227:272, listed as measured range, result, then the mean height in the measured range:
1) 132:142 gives -0.02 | 1.4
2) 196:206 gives 0.25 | 0.999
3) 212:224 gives 0.43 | 0.814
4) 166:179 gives -0.06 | 1.38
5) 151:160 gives 0.03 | 1.31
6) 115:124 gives -0.09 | 1.54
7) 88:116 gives -0.06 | 1.54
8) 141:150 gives -0.06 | 1.44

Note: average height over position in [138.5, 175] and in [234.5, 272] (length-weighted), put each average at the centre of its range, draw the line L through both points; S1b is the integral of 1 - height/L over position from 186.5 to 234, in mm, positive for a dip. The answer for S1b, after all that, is 9.4 mm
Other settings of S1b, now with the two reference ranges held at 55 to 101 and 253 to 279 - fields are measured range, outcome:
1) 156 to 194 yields -1.4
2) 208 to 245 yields 5.7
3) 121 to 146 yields -0.7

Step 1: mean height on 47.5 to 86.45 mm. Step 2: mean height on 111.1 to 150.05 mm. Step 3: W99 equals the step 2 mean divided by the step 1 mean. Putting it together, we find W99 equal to 0.95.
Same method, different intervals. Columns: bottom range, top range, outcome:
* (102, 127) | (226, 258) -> 0.76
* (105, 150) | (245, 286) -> 0.75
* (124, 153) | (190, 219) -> 0.65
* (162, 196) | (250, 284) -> 0.81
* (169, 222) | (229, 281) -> 1.02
